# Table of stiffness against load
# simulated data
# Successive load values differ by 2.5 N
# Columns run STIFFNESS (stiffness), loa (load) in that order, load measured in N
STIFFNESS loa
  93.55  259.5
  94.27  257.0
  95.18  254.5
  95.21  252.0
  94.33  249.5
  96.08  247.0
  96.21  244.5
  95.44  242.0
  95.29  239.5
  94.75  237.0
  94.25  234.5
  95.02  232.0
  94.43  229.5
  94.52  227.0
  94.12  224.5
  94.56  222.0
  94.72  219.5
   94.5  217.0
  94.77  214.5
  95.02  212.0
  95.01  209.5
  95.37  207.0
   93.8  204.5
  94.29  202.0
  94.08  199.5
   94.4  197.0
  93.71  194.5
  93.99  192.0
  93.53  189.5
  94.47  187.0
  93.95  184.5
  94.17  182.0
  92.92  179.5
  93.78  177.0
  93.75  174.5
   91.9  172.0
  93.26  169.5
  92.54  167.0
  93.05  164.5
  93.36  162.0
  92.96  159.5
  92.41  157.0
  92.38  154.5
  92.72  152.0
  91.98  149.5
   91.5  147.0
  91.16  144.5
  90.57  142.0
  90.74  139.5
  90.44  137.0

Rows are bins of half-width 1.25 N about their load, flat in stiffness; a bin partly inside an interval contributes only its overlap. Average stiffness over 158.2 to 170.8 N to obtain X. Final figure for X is 93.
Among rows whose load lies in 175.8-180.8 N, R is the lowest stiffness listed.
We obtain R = 92.92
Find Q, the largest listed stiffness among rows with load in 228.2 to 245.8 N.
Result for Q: 96.21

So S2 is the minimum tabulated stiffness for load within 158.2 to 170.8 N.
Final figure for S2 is 92.54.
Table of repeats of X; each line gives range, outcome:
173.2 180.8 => 93.5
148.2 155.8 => 92.4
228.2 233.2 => 94.7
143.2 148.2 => 91.3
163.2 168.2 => 92.8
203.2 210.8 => 94.7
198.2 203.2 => 94.2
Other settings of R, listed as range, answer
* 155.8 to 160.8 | 92.41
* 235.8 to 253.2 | 94.33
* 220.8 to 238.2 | 94.12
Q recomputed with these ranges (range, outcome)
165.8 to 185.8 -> 94.17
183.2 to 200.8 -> 94.47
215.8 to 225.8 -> 94.72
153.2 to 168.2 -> 93.36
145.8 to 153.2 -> 92.72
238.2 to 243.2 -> 95.44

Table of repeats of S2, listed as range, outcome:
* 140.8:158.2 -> 90.57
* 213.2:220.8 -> 94.5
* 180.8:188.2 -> 93.95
